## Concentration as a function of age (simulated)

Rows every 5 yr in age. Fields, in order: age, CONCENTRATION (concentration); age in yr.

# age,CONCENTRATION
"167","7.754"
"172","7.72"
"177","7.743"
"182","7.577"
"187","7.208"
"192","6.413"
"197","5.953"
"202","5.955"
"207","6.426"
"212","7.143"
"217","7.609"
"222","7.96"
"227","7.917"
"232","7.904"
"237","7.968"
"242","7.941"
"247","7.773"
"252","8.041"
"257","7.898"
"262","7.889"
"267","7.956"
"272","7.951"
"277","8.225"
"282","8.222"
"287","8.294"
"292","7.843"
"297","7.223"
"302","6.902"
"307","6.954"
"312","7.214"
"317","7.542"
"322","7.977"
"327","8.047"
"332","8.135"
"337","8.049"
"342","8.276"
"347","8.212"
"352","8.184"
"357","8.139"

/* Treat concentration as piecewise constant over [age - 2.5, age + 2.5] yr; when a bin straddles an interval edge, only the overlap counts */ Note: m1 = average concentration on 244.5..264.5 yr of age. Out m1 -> 7.9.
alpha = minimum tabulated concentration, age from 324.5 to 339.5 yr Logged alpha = 8.047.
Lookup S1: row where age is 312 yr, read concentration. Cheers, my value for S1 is 7.214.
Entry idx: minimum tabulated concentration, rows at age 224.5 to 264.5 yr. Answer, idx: 7.773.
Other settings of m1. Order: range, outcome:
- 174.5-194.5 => 7.24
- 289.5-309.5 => 7.23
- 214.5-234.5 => 7.85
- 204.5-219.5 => 7.06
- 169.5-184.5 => 7.68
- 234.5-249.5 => 7.89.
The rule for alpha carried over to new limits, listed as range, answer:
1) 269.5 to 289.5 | 7.951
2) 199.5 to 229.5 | 5.955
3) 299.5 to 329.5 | 6.902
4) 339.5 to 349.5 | 8.212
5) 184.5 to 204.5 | 5.953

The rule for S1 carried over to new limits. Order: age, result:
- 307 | 6.954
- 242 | 7.941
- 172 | 7.72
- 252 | 8.041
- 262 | 7.889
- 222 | 7.96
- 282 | 8.222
